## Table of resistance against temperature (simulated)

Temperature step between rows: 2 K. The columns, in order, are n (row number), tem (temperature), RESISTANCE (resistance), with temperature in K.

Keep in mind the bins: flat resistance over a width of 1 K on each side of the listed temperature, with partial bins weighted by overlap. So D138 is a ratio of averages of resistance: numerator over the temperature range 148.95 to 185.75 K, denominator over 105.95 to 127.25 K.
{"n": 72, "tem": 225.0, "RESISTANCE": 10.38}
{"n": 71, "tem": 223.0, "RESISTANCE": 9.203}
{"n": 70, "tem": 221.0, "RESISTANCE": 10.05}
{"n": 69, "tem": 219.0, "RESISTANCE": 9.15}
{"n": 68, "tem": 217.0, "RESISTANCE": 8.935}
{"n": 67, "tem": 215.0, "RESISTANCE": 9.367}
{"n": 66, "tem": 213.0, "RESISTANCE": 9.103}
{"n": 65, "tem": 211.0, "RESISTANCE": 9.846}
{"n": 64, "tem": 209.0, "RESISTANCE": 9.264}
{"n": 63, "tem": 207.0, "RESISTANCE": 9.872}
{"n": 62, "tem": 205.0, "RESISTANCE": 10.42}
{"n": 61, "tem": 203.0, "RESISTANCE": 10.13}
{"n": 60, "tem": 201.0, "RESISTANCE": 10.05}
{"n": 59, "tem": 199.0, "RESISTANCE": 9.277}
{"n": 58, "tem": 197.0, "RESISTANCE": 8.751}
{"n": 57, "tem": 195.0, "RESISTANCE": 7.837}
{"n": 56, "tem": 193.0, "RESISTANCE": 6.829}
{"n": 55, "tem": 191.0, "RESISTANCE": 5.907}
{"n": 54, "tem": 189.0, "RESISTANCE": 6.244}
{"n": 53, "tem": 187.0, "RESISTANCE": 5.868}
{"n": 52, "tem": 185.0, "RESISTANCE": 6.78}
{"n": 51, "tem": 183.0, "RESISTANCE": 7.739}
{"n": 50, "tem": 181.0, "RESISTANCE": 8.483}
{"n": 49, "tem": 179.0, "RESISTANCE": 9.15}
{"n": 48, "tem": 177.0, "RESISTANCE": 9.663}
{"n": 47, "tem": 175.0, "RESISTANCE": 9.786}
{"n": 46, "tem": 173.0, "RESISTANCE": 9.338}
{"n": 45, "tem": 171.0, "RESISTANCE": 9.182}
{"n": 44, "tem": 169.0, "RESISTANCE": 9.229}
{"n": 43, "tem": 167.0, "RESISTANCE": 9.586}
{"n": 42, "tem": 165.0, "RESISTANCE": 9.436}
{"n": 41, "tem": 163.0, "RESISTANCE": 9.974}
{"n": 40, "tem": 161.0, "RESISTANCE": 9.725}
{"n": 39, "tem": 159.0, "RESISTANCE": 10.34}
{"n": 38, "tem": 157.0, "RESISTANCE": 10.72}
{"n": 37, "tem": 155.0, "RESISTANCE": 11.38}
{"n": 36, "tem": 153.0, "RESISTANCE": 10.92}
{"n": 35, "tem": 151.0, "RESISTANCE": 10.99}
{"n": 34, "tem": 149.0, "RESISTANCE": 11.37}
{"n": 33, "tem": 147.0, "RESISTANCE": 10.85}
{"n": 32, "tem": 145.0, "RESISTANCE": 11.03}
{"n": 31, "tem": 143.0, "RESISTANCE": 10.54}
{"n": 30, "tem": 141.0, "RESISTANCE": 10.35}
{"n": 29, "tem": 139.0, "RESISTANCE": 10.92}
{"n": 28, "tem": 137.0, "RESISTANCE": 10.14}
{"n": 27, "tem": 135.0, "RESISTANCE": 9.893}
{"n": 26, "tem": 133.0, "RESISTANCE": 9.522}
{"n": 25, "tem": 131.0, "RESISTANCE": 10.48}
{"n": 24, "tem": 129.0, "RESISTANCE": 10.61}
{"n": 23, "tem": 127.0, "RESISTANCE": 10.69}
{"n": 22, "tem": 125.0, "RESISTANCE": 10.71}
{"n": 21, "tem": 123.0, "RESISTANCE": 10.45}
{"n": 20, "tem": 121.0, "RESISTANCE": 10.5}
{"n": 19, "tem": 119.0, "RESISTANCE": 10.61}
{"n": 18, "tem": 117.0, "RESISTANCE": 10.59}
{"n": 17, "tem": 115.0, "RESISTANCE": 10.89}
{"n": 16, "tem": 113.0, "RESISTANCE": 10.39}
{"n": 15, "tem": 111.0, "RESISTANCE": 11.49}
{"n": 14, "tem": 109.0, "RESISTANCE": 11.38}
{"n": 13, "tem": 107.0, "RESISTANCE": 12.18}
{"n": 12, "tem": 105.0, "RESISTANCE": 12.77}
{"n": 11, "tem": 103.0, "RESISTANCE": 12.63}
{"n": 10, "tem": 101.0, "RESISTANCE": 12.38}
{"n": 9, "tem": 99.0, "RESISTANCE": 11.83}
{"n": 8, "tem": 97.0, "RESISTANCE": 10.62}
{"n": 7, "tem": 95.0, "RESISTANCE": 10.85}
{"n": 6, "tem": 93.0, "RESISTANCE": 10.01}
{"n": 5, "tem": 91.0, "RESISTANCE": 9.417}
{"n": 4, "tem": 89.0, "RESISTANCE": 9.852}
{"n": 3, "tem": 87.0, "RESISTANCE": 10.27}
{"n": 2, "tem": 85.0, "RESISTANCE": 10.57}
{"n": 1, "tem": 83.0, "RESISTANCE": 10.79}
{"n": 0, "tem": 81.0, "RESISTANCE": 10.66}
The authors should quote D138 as 0.88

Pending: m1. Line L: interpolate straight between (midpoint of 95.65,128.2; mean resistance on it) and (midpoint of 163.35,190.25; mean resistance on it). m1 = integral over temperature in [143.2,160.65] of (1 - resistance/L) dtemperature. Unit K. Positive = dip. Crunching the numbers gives -2.4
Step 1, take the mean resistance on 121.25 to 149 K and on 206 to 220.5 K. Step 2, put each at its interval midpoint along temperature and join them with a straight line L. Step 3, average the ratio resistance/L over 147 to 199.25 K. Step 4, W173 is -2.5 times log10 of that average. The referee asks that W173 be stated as 0.107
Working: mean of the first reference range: 10.5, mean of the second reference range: 9.39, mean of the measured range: 9.05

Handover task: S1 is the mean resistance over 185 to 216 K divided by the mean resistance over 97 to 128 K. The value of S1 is 0.76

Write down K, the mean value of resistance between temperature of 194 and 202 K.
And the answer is 8.98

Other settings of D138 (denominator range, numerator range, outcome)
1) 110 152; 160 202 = 0.80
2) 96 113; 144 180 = 0.86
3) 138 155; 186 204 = 0.72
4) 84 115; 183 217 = 0.76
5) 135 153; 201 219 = 0.90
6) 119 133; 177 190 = 0.72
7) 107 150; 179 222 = 0.80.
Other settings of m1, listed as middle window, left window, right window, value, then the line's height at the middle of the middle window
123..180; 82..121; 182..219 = -3.0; 9.73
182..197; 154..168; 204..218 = 4.5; 9.81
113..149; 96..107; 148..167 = 2.2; 11.2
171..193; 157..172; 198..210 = 4.2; 9.77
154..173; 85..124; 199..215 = 0.7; 10.3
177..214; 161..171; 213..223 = 3.8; 9.42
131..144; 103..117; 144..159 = 1.1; 11.2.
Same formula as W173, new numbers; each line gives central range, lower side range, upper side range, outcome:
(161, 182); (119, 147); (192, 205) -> 0.020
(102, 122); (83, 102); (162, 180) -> -0.098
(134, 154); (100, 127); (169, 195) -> -0.097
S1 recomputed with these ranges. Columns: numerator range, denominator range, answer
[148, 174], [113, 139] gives 0.97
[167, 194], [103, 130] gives 0.73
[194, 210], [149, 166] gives 0.90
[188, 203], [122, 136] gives 0.77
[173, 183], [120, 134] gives 0.88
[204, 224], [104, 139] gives 0.88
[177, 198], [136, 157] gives 0.69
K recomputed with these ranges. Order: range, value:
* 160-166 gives 9.71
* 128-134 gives 10.2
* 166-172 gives 9.33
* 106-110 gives 11.8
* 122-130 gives 10.6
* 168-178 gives 9.44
